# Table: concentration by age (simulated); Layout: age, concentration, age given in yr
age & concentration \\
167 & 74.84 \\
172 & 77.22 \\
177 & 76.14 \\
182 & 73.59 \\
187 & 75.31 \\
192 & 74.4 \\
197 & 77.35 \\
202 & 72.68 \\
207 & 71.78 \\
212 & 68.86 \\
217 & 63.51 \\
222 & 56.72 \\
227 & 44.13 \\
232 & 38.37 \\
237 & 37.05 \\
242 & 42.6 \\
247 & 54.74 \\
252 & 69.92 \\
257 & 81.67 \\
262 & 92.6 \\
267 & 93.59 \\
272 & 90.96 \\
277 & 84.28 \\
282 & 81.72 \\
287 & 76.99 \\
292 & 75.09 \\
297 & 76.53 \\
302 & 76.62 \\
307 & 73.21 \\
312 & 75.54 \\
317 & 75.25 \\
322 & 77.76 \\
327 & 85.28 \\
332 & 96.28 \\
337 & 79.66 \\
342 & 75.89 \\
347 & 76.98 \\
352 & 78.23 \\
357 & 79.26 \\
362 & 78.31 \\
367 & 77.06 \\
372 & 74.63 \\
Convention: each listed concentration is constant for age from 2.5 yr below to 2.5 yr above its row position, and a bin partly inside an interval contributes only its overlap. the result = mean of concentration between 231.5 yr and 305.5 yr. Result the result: 72.4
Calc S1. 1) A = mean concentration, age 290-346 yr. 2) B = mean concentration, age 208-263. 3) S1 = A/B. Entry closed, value 1.35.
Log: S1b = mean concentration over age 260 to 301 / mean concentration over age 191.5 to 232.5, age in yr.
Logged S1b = 1.31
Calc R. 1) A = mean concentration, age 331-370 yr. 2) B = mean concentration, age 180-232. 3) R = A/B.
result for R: 1.2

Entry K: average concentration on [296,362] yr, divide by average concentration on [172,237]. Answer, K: 1.21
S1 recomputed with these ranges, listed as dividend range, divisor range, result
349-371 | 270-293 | 0.95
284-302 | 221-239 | 1.77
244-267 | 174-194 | 1.02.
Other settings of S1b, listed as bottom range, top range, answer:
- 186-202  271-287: 1.11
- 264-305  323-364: 0.99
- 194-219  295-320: 1.06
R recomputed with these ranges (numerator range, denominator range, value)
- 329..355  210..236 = 1.54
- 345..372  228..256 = 1.55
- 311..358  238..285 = 1.06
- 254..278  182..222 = 1.24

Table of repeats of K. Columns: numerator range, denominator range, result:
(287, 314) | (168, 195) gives 1.00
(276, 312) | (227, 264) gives 1.33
